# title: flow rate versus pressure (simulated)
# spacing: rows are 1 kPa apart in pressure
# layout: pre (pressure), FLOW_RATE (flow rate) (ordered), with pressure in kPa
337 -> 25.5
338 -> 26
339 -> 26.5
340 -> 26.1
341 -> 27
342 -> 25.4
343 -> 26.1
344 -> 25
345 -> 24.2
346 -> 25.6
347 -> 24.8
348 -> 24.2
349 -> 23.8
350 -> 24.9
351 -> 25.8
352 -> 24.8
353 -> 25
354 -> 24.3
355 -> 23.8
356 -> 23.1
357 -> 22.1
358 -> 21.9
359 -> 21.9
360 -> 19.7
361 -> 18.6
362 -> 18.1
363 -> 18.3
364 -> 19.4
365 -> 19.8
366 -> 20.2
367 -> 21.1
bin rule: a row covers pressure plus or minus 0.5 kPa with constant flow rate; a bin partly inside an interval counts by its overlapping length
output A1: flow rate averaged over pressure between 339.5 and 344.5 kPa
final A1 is 25.9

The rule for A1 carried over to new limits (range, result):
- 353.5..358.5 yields 23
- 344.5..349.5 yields 24.5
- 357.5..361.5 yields 20.5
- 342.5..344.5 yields 25.6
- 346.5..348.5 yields 24.5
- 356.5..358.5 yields 22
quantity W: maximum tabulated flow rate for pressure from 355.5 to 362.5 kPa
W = 23.1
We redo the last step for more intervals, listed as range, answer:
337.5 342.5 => 27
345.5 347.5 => 25.6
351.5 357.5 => 25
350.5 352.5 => 25.8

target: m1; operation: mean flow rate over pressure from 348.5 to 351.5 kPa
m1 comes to 24.8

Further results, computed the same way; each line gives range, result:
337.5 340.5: 26.2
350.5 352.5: 25.3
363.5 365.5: 19.6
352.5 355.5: 24.4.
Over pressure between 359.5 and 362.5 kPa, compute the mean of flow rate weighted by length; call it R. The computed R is 18.8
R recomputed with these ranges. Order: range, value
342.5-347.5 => 25.1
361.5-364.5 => 18.6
